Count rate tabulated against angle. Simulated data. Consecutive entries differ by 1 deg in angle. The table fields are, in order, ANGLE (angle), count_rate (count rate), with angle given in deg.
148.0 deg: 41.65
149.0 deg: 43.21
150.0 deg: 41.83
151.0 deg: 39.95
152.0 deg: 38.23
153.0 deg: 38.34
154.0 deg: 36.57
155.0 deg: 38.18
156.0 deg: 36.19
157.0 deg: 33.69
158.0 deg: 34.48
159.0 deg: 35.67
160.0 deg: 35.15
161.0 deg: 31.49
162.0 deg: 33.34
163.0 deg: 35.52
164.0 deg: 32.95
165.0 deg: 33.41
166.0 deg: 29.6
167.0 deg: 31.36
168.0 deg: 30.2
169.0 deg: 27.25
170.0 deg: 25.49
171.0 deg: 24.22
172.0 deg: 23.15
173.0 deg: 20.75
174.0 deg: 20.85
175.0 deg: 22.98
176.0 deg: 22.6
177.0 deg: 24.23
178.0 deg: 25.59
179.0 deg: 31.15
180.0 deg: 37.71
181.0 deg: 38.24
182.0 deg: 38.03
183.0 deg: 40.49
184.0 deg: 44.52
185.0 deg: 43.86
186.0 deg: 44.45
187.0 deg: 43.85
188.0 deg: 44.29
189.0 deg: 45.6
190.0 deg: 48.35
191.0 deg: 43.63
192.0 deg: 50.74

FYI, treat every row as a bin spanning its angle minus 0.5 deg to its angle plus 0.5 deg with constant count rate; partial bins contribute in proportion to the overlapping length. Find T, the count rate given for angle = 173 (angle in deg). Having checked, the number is 20.75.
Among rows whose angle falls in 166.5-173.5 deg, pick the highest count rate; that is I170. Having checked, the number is 31.36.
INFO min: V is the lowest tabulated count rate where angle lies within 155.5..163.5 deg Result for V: 31.49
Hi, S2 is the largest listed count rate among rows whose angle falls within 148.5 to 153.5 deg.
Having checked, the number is 43.21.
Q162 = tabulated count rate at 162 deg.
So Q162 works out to 33.34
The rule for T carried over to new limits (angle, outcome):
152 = 38.23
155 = 38.18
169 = 27.25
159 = 35.67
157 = 33.69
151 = 39.95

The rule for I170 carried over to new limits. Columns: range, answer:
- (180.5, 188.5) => 44.52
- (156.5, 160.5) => 35.67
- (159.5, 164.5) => 35.52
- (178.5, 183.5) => 40.49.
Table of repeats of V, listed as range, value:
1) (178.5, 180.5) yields 31.15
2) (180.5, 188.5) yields 38.03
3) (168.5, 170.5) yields 25.49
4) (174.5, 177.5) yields 22.6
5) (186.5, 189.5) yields 43.85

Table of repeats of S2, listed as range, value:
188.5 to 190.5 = 48.35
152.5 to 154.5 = 38.34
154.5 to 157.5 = 38.18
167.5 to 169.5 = 30.2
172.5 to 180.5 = 37.71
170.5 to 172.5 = 24.22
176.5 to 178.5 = 25.59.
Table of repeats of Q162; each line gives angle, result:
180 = 37.71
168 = 30.2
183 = 40.49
